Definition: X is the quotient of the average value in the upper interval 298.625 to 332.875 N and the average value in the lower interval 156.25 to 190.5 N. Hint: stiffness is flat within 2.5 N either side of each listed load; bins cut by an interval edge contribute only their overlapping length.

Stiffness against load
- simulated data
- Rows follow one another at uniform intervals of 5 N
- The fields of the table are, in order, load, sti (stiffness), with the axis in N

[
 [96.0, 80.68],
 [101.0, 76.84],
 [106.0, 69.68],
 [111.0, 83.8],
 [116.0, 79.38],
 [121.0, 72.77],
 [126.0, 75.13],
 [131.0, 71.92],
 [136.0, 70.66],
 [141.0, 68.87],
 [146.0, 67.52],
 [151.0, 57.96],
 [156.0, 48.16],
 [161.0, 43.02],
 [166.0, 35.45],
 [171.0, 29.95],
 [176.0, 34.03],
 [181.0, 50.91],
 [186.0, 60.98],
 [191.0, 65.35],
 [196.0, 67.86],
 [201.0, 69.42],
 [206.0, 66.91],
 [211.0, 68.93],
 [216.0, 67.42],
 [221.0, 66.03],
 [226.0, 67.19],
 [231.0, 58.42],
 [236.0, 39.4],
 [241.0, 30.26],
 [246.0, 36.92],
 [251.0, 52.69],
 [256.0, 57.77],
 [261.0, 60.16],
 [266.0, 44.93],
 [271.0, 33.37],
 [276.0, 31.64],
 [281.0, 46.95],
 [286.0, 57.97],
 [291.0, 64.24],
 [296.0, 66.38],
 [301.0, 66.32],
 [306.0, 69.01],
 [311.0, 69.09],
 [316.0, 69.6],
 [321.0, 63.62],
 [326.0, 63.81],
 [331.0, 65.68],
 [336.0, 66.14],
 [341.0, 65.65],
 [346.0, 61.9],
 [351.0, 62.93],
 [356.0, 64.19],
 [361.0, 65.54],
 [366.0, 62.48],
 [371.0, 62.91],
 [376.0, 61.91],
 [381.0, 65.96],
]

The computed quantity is 1.5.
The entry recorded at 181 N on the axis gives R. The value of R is 50.91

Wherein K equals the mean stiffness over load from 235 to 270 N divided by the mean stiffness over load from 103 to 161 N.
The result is 0.67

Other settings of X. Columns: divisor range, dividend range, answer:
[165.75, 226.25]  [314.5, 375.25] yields 1.11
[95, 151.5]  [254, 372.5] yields 0.82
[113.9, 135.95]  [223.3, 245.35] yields 0.65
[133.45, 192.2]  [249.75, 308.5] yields 1.04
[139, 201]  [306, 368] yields 1.23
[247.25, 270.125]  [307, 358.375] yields 1.27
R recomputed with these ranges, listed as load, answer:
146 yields 67.52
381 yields 65.96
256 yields 57.77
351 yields 62.93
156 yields 48.16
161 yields 43.02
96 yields 80.68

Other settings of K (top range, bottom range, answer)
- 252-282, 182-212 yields 0.70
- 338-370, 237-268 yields 1.36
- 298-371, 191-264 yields 1.13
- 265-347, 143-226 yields 1.05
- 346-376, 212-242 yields 1.12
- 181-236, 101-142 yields 0.86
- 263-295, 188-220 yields 0.71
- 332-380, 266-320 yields 1.12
